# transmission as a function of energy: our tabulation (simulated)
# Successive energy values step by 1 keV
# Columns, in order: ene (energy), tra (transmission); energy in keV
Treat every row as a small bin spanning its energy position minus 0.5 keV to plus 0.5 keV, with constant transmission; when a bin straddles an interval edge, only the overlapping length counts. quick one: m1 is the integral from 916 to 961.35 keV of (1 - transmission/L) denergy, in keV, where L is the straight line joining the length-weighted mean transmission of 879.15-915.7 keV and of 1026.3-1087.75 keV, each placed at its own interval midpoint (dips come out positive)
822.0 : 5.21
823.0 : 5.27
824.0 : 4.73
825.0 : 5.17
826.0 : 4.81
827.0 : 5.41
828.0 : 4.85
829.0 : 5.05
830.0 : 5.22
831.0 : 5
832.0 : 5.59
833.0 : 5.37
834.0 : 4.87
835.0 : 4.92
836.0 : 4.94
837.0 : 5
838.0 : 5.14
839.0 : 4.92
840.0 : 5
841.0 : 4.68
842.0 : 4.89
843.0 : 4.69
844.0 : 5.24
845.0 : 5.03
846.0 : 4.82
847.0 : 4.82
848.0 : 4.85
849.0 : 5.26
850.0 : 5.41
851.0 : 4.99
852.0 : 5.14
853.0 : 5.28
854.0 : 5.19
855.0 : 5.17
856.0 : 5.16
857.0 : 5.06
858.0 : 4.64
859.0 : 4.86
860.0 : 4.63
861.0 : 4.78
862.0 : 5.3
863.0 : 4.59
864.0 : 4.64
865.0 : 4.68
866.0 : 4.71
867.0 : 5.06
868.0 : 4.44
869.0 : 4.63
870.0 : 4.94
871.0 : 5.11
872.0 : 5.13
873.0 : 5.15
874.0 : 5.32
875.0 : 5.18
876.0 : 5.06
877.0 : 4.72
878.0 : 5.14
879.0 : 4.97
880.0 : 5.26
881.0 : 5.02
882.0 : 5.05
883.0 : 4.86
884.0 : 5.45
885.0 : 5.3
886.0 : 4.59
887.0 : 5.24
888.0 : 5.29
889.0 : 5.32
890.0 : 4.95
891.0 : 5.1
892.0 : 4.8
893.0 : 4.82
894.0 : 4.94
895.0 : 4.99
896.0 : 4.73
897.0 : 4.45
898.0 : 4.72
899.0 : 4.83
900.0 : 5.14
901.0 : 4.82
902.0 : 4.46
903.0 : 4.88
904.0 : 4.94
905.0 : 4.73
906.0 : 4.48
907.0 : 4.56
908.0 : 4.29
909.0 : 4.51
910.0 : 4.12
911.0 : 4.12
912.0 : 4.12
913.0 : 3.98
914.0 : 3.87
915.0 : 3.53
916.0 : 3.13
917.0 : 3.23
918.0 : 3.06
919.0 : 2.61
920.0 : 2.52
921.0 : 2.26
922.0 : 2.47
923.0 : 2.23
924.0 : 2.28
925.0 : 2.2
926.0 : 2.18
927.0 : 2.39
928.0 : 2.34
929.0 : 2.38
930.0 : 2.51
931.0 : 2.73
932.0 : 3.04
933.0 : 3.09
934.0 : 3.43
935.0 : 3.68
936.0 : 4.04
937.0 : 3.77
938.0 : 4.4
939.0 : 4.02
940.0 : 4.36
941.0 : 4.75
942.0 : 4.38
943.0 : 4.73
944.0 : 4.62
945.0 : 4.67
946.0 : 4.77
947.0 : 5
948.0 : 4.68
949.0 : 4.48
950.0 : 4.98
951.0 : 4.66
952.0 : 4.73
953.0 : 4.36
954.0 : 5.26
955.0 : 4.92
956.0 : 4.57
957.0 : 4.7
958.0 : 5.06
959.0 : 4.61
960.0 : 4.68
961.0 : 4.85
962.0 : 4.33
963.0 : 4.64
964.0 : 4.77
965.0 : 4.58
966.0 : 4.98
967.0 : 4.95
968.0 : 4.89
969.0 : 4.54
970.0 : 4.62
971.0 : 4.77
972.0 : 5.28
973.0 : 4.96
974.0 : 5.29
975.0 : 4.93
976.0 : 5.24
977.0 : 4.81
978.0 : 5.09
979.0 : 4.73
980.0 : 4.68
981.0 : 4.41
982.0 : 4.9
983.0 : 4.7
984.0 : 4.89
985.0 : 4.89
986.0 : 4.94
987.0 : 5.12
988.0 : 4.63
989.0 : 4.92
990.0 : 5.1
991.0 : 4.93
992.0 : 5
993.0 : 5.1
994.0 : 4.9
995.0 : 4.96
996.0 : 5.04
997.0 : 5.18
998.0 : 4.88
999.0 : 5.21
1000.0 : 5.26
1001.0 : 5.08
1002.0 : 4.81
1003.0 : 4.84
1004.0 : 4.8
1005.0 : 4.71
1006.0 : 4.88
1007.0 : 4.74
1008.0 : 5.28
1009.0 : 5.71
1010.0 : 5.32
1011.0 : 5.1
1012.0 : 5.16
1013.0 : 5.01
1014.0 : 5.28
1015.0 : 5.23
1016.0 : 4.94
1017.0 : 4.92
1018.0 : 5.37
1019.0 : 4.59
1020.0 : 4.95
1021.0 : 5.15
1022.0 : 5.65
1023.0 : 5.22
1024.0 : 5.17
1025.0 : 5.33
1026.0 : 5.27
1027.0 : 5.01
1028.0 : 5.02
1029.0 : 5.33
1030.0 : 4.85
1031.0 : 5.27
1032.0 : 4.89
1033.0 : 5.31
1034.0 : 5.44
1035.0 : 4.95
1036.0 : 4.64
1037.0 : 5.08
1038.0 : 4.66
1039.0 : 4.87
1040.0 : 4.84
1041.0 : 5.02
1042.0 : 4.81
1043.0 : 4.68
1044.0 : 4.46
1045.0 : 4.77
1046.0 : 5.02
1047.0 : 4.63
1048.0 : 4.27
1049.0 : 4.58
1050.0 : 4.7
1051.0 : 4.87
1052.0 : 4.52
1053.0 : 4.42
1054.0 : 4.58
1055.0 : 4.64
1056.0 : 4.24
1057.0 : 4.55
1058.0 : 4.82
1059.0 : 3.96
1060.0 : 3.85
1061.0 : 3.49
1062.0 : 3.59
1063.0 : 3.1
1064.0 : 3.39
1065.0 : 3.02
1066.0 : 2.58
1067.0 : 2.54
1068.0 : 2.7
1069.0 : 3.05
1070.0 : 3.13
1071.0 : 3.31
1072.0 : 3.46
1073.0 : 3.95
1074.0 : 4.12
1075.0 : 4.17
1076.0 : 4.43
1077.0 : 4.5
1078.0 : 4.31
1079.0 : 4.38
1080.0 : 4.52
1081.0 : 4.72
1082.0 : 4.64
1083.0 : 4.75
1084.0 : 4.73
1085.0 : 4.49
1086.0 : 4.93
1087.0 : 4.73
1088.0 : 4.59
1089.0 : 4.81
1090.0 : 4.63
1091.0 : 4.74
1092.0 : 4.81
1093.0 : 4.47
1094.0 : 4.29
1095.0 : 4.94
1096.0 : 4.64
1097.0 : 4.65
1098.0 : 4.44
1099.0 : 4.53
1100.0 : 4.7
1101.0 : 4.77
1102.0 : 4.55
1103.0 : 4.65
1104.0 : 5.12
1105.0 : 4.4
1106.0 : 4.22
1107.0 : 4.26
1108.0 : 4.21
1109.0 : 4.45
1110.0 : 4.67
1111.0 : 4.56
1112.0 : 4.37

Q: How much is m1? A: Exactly 8.26 keV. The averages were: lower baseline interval 4.72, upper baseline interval 4.37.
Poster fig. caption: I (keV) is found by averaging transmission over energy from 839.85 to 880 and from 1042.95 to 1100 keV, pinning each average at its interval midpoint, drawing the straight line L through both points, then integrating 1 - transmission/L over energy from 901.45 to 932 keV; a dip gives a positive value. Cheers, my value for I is 9.02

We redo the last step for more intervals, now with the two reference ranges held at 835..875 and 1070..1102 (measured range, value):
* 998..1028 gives -3.1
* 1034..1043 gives -0.6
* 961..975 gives -0.3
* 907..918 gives 2.2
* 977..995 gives -0.8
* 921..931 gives 5.1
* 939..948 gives 0.3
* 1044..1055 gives -0.2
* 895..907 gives 0.3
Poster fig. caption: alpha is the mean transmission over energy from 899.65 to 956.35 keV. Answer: 3.86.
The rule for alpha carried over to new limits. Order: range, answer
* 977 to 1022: 4.99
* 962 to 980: 4.87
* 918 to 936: 2.66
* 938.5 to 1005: 4.82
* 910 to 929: 2.94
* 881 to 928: 4.13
